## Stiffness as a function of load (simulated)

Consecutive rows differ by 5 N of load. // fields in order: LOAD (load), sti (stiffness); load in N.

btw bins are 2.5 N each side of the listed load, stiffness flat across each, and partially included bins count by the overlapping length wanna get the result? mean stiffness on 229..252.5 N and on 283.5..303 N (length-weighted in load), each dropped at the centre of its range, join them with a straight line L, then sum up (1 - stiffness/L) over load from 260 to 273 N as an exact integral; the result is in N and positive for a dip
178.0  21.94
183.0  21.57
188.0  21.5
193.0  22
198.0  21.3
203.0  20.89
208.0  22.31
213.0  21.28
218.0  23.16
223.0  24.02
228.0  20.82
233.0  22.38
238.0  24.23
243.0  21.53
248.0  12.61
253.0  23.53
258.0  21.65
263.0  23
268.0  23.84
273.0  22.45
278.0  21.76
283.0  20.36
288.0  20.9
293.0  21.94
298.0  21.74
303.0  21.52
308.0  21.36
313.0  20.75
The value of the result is -1.4 N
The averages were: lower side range 20.5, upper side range 21.4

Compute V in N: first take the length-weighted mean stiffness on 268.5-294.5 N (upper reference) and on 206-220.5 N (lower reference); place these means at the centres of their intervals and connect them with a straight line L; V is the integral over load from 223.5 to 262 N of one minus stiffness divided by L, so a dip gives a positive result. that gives 1.38 N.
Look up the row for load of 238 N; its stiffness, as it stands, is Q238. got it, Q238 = 24.23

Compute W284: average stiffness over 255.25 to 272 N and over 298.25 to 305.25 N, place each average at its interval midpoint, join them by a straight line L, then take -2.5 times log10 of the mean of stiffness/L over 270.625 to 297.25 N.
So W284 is 0.03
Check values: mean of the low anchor 22.8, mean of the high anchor 21.6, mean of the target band 21.5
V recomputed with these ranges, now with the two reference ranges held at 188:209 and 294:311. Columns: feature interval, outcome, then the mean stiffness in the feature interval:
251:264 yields -0.7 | 22.7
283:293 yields 0.2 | 21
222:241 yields -1.0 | 22.7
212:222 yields -0.5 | 22.6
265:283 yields -0.7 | 22.4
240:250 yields 1.8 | 17.7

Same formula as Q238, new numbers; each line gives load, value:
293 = 21.94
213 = 21.28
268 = 23.84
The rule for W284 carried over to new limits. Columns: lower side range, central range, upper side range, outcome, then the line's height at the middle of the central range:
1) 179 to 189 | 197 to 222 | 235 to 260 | -0.036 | 21.2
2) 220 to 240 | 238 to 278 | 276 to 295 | 0.027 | 22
